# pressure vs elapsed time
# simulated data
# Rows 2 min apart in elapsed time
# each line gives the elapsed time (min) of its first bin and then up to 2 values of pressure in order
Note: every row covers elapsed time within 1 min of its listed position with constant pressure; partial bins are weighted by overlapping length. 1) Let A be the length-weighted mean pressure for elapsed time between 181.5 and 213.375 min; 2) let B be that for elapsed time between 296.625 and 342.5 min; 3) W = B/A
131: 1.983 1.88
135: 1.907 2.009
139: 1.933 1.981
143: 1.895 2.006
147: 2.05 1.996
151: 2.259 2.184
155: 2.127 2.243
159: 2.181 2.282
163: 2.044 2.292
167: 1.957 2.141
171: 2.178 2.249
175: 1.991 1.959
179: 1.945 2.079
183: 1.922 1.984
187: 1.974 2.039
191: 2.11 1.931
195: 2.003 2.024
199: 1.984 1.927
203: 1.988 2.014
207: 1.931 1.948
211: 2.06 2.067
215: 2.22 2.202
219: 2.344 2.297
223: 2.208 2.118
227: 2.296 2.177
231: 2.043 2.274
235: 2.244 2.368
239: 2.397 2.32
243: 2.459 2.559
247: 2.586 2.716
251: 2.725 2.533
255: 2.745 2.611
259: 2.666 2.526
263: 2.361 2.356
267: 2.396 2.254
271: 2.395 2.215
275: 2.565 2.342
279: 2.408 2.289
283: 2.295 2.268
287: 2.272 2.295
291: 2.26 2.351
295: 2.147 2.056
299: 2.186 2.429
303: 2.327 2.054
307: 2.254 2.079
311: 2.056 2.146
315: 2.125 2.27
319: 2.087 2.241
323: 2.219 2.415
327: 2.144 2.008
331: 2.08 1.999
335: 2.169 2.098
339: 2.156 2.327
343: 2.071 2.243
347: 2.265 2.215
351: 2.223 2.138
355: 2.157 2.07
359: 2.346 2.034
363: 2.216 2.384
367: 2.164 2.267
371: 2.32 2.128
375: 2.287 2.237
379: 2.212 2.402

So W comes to 1.1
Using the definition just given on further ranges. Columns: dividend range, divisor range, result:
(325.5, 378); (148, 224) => 1.05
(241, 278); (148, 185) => 1.18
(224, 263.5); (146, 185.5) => 1.16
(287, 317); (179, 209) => 1.11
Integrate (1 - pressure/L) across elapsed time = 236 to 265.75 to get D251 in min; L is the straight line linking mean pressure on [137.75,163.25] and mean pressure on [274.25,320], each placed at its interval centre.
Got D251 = -4.6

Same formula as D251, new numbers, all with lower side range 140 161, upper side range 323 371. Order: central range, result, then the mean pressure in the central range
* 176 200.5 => 1.42 min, 1.99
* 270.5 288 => -1.47 min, 2.34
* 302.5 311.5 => 0.08 min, 2.15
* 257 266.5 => -1.49 min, 2.49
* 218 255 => -4.18 min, 2.38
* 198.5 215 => 0.94 min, 2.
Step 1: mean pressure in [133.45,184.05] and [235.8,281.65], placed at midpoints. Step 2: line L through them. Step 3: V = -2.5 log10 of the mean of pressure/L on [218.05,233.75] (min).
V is 0.06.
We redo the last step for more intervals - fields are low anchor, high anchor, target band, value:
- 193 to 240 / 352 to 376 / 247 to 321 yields -0.082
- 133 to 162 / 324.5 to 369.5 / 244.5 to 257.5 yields -0.237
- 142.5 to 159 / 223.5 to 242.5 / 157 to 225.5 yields 0.051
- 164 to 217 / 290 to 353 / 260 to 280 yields -0.123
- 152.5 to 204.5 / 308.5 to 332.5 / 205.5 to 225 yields -0.025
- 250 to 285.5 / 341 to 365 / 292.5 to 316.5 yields 0.074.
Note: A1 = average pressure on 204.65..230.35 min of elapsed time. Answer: 2.15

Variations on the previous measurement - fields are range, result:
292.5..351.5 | 2.18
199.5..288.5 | 2.32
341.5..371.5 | 2.21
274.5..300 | 2.28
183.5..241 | 2.12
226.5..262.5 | 2.46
